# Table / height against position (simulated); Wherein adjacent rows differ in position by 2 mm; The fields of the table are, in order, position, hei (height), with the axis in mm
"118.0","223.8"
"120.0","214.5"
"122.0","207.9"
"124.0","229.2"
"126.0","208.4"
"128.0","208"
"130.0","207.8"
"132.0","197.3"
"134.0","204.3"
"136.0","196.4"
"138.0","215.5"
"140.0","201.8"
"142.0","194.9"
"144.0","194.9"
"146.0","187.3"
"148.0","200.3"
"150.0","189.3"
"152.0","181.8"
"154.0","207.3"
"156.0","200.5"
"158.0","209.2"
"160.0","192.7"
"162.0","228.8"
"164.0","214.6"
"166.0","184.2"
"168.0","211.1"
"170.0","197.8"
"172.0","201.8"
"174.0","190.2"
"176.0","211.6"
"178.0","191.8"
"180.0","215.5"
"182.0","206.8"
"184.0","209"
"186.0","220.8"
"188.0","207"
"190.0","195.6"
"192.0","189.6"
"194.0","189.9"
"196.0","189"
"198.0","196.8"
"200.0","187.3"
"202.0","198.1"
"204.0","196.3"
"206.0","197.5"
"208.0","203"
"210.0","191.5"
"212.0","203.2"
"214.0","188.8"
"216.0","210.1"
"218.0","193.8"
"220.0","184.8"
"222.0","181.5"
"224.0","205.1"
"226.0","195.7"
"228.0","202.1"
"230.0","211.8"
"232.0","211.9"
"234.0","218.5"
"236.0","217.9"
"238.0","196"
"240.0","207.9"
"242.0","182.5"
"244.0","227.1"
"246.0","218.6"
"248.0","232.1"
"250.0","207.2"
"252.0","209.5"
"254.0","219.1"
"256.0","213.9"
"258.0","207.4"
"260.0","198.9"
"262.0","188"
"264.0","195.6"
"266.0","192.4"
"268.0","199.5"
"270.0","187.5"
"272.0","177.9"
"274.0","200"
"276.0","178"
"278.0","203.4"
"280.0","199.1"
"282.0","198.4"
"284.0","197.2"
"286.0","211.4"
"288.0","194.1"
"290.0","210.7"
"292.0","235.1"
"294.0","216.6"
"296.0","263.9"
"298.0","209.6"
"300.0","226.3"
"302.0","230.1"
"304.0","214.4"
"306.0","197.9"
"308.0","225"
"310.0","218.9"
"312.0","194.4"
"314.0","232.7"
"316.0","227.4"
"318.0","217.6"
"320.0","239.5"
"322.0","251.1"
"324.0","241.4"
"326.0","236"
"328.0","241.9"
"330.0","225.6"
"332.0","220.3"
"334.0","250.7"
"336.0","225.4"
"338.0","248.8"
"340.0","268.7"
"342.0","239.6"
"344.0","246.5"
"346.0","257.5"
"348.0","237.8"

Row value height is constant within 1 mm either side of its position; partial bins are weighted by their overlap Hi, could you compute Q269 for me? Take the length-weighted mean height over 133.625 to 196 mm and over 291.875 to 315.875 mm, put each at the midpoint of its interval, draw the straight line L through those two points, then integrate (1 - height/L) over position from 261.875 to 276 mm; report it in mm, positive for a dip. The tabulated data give 1.7 mm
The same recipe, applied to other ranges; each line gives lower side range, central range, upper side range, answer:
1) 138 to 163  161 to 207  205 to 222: -0.9 mm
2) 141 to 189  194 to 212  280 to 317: 1.0 mm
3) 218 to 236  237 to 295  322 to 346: 3.4 mm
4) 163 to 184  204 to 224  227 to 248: 1.2 mm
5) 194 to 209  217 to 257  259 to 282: -2.7 mm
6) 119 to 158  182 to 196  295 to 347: 0.6 mm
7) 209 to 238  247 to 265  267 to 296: -0.5 mm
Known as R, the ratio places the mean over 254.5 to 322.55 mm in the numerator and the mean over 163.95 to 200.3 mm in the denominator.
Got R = 1.0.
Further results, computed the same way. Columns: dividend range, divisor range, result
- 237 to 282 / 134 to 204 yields 1.01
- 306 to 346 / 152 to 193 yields 1.15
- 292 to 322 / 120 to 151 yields 1.10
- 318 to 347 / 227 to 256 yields 1.14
